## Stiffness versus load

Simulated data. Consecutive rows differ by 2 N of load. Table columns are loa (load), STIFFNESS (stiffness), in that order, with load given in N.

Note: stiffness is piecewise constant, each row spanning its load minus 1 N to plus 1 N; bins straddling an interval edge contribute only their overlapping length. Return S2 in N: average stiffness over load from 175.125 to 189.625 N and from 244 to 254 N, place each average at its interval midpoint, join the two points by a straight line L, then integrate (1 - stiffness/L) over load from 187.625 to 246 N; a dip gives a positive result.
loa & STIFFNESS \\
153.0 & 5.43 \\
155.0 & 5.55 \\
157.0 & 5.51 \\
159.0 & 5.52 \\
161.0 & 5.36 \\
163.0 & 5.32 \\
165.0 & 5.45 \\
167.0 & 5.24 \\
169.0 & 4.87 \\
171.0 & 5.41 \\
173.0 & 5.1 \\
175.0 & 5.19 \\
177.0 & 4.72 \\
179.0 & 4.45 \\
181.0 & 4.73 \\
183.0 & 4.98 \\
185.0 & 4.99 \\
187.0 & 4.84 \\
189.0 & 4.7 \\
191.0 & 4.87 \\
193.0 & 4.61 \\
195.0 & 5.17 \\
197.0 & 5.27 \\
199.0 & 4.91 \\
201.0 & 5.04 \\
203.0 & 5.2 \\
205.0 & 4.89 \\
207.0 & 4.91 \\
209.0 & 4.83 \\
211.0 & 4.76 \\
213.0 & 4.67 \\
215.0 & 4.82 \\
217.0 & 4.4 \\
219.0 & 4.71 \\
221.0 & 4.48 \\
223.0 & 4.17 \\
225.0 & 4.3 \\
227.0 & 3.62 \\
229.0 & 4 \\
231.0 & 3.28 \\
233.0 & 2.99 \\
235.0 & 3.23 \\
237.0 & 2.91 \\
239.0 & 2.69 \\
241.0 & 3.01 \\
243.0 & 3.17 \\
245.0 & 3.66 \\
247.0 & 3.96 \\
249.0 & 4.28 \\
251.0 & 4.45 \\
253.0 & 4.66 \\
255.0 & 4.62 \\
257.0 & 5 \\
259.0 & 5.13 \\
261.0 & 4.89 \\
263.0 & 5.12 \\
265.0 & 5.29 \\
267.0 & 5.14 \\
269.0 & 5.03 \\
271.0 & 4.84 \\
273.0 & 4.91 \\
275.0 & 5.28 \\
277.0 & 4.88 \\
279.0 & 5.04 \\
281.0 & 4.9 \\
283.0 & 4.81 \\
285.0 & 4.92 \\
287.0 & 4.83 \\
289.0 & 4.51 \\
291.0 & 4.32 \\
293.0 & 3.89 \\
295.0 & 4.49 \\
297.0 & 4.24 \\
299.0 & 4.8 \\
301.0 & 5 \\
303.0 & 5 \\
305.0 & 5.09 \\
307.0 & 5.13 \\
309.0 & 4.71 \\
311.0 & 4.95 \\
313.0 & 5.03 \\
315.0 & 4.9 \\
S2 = 3.3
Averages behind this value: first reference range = 4.8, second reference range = 4.2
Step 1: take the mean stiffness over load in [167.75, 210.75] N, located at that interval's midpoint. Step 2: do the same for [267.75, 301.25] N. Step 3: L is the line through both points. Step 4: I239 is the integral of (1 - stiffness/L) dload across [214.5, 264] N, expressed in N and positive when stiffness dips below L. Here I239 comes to 8.0 N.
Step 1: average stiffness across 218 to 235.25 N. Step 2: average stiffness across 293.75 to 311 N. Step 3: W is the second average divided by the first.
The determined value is 1.23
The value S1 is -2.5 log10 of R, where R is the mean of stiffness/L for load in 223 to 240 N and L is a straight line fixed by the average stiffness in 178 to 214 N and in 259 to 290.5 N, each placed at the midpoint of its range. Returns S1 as 0.39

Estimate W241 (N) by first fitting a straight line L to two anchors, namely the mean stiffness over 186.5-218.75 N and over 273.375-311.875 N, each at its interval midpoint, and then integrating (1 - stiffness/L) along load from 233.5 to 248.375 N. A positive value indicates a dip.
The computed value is 4.86 N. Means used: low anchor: 4.86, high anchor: 4.78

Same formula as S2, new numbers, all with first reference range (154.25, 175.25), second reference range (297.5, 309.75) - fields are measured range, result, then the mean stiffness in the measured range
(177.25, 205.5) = 1.9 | 4.9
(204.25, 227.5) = 2.8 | 4.56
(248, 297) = 2.2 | 4.79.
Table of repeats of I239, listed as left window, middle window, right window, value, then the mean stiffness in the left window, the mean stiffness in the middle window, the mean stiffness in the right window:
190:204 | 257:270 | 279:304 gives -0.9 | 5.01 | 5.09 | 4.66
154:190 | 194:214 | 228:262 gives -1.7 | 5.11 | 4.96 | 3.88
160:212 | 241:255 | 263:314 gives 2.6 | 4.99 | 4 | 4.85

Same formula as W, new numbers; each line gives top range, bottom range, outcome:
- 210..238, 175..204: 0.82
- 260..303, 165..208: 0.97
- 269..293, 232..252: 1.40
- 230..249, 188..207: 0.66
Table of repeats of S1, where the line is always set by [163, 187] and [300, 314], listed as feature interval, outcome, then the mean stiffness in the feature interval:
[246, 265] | 0.06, 4.71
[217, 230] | 0.18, 4.23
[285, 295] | 0.12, 4.45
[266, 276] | -0.01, 5.04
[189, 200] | 0.02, 4.94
